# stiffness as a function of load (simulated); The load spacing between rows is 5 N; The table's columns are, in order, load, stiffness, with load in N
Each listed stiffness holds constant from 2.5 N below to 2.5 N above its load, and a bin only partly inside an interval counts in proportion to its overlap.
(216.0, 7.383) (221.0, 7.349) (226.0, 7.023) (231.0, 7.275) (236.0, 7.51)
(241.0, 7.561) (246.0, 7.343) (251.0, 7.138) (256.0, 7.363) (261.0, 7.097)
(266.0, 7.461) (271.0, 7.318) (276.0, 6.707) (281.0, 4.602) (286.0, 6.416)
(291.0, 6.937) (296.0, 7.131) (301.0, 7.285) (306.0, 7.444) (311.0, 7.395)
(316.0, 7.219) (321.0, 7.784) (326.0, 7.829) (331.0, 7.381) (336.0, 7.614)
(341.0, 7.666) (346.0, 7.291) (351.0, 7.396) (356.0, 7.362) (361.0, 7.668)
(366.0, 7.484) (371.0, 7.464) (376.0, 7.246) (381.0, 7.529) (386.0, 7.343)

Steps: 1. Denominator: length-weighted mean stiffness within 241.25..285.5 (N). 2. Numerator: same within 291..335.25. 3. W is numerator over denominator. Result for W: 1.08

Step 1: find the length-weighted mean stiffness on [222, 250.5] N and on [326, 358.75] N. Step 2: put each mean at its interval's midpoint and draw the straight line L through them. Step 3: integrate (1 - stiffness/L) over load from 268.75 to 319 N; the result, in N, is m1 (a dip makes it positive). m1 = 3.8 N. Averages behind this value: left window 7.33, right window 7.48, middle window 6.85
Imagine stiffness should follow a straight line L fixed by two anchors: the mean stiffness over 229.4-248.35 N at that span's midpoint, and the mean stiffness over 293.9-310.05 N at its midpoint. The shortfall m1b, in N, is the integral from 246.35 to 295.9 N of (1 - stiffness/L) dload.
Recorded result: 3.6 N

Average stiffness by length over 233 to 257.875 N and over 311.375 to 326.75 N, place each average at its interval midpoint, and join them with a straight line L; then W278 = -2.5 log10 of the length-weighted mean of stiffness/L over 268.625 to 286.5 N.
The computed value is 0.19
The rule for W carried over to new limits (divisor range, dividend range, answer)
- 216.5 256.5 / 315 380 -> 1.02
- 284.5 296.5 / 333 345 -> 1.11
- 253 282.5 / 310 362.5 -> 1.10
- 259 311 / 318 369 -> 1.10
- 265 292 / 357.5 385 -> 1.15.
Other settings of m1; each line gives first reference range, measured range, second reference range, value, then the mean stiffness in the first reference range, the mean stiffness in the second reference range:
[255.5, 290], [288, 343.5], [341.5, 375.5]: -2.8 N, 6.68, 7.45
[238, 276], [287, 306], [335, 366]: 0.7 N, 7.29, 7.49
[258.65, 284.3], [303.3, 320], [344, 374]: -0.9 N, 6.63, 7.44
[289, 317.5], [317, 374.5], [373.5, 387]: -1.7 N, 7.24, 7.38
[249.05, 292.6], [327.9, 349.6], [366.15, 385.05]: -0.9 N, 6.77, 7.42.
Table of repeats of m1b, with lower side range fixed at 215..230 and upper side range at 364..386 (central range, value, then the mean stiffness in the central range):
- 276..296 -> 3.0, 6.22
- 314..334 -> -0.6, 7.56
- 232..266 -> -0.3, 7.34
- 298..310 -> 0.0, 7.36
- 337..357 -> -0.2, 7.45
